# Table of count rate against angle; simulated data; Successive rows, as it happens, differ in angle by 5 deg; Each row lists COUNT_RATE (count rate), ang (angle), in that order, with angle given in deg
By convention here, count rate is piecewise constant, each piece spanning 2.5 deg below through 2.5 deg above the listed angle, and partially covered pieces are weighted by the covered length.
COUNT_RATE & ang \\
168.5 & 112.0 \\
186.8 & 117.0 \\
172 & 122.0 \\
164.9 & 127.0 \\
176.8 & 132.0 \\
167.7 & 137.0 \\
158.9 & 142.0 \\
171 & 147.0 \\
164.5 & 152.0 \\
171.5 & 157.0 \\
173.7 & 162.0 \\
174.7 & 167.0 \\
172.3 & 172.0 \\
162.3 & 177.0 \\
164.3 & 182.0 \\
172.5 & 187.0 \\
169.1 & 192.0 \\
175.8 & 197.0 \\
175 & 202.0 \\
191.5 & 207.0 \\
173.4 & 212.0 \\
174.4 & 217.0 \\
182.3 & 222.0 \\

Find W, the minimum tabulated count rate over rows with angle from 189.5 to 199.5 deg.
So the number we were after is 169.1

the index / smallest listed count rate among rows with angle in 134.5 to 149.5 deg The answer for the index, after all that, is 158.9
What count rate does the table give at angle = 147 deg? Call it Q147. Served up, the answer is 171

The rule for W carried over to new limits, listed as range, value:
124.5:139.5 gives 164.9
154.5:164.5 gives 171.5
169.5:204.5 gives 162.3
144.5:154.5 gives 164.5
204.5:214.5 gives 173.4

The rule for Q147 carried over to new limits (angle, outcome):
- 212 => 173.4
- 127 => 164.9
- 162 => 173.7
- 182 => 164.3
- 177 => 162.3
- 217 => 174.4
